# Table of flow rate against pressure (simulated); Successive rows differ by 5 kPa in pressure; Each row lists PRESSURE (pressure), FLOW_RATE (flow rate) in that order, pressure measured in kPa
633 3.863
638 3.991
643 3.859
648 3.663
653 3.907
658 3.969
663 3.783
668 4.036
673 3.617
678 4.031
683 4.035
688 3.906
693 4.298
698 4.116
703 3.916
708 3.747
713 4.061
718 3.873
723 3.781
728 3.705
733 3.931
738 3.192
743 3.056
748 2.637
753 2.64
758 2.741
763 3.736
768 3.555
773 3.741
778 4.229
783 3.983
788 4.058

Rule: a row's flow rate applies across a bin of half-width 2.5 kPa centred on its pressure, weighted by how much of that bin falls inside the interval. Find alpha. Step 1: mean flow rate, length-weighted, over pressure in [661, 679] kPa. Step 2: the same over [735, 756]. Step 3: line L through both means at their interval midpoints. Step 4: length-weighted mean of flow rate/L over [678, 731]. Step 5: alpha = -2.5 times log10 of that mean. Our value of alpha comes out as -0.157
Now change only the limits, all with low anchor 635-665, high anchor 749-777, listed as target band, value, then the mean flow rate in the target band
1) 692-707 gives -0.124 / 4.05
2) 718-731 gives -0.085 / 3.78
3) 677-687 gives -0.087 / 4.01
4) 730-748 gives 0.040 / 3.3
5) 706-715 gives -0.100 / 3.9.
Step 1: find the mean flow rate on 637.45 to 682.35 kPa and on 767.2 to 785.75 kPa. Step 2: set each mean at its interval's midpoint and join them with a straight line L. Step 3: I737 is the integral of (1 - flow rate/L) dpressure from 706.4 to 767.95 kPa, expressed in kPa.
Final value 7.45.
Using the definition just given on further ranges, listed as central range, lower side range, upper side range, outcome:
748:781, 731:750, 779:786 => 2.8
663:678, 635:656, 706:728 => 0.0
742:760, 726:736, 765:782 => 5.1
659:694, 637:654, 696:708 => -0.4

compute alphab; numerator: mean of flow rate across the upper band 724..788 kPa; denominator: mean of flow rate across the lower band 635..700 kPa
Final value 0.88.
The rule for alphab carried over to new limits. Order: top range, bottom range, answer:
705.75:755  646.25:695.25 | 0.88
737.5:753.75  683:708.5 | 0.71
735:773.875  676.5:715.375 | 0.78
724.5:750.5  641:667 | 0.86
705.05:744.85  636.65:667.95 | 0.95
